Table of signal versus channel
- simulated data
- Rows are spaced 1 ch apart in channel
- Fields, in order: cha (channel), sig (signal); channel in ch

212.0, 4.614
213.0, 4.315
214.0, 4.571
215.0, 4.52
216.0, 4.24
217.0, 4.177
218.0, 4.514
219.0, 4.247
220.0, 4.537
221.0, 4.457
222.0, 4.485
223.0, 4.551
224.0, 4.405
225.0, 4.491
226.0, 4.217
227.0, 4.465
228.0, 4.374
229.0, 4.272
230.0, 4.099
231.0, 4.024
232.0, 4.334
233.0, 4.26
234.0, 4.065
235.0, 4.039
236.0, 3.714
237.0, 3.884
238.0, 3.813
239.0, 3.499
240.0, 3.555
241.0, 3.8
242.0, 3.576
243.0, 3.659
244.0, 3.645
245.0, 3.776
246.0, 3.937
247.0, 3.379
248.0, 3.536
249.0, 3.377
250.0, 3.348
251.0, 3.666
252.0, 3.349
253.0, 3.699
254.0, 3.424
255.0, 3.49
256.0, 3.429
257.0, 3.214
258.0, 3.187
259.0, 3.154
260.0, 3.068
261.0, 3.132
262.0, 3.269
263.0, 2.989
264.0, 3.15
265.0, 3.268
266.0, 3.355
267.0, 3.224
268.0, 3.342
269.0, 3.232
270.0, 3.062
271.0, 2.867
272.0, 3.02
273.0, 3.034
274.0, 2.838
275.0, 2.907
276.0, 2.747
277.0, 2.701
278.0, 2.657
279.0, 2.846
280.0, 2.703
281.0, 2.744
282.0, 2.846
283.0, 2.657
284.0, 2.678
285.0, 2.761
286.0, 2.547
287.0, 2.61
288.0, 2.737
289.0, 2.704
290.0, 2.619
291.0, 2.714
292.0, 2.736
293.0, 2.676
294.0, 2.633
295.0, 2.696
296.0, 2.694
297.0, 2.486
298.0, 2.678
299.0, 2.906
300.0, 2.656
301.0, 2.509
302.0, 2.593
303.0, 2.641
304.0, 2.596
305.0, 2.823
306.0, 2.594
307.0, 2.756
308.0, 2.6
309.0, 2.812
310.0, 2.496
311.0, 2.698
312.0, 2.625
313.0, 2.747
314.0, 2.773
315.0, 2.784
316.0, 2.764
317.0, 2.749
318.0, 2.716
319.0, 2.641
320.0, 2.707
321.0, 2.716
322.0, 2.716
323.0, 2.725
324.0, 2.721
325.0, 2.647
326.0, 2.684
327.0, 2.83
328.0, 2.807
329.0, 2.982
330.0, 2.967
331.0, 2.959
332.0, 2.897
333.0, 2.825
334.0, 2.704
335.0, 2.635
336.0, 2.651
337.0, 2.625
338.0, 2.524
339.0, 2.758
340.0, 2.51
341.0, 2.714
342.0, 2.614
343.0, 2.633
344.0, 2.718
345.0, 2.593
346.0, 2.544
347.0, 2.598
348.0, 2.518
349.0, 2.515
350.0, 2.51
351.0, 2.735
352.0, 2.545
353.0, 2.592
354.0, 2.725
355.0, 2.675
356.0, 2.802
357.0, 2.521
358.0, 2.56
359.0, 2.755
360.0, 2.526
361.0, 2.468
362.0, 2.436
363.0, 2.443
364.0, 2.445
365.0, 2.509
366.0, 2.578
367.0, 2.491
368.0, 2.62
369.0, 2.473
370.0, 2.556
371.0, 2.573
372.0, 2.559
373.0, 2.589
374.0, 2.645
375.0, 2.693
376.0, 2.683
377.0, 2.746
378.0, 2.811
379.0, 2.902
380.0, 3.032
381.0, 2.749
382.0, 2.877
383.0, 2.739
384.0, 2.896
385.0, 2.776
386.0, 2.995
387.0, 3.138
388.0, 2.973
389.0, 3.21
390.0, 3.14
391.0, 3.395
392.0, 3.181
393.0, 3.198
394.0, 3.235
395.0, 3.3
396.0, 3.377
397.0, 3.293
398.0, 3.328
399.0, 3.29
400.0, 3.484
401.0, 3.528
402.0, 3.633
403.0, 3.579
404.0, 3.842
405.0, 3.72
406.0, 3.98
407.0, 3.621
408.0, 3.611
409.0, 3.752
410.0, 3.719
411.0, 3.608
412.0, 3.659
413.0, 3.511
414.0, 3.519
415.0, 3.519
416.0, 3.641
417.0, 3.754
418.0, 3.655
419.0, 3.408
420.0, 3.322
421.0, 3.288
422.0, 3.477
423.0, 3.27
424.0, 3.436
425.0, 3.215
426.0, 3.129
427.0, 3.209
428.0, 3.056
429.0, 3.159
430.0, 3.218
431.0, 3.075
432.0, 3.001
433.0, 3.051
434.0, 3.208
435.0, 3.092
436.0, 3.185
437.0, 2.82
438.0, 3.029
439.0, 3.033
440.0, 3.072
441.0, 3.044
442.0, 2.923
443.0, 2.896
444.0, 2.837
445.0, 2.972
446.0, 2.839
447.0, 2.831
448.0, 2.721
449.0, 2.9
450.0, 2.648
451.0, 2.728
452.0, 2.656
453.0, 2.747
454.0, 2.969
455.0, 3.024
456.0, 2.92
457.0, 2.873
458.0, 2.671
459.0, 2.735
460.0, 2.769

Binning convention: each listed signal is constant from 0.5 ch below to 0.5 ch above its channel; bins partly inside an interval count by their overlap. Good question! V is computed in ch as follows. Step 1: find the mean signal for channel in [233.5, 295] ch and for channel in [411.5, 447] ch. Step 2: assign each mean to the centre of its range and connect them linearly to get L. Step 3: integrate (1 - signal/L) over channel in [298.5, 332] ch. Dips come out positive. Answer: 4.85 ch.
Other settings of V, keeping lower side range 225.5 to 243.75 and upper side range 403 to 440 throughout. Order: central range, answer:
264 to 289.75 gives 6.4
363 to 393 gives 6.2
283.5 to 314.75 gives 9.1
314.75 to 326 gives 3.0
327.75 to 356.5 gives 7.5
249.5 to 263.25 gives 2.1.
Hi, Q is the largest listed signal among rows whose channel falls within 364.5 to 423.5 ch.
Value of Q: 3.98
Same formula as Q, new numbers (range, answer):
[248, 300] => 3.699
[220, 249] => 4.551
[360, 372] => 2.62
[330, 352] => 2.967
